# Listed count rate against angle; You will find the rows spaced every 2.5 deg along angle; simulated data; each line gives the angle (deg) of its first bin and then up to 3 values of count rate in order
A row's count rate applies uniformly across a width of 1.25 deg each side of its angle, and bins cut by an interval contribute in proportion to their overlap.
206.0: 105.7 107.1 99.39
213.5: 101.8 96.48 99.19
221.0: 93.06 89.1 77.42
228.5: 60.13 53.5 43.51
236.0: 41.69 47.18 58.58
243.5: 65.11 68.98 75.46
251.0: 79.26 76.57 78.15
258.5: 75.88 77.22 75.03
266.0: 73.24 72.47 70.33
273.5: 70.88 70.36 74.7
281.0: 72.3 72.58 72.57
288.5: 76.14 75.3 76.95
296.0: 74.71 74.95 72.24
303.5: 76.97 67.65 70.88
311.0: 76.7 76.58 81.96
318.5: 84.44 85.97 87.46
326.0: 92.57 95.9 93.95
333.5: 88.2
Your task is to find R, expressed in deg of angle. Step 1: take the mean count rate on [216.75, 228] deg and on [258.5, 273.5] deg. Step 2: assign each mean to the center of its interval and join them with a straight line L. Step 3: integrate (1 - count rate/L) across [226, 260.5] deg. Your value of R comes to 7.0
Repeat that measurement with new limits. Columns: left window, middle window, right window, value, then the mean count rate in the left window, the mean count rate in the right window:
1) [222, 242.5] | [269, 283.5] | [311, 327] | 0.0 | 59.4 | 84.1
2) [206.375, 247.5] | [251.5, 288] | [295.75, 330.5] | 1.9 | 75.8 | 80.4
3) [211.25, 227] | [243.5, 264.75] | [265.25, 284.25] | 1.3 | 93.5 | 72.1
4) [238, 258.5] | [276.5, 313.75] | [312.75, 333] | 3.2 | 69.9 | 87.7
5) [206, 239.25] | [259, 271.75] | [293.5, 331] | 0.9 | 79.2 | 80.3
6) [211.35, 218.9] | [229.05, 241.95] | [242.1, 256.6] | 5.3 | 99.2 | 73.6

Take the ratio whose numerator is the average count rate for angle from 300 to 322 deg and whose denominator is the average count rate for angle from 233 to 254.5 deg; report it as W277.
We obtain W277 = 1.2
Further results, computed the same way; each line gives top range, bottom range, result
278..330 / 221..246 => 1.27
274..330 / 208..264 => 1.03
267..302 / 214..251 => 1.04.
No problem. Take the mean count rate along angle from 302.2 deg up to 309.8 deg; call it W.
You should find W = 71.9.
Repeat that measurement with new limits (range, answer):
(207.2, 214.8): 103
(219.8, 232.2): 74.7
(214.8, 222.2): 96.3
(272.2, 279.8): 72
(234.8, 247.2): 56.3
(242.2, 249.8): 69.8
